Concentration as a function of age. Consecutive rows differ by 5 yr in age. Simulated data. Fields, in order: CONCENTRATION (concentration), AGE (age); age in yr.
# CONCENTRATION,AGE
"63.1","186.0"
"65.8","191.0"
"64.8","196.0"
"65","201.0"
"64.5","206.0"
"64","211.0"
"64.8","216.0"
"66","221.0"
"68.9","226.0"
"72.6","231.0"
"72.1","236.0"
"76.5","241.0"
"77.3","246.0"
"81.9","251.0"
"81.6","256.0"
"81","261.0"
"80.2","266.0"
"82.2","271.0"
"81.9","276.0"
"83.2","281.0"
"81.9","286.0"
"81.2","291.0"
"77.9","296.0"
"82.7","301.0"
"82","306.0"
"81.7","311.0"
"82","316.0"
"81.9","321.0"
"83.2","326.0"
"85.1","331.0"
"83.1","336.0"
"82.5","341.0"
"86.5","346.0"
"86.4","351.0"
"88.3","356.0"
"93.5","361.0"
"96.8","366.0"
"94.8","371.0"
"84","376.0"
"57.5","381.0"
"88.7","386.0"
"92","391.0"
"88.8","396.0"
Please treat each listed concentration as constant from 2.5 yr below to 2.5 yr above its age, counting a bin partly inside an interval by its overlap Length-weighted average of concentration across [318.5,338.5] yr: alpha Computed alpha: 83.3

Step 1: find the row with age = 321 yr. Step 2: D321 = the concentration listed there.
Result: 81.9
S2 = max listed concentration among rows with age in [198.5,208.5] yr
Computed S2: 65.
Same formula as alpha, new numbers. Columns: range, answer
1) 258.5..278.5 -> 81.3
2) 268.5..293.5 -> 82.1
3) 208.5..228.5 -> 65.9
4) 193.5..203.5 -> 64.9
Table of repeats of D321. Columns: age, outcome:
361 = 93.5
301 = 82.7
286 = 81.9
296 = 77.9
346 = 86.5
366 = 96.8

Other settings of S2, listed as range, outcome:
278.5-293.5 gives 83.2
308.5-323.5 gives 82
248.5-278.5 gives 82.2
